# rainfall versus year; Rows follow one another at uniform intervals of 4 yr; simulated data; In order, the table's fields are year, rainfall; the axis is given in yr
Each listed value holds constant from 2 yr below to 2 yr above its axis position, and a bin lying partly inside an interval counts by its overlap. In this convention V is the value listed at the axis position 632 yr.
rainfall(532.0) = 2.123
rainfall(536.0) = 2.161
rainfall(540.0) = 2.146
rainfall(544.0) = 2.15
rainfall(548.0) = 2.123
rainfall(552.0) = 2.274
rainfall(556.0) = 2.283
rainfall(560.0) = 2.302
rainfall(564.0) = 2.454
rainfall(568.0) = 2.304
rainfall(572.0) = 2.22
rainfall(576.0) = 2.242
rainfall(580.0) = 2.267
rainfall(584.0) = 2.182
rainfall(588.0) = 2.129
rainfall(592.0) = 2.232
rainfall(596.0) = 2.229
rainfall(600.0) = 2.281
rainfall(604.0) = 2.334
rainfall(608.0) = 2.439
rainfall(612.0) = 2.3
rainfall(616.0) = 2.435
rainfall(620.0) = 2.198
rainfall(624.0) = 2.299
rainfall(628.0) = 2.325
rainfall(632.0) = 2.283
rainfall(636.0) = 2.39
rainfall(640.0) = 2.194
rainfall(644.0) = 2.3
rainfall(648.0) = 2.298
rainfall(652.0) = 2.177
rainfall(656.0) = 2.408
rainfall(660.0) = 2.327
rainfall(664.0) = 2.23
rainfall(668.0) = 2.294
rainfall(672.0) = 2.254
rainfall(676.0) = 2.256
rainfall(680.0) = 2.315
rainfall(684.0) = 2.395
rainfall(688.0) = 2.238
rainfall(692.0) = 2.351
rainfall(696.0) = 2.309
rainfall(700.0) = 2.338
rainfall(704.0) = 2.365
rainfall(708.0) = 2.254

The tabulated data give 2.283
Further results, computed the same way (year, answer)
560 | 2.302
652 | 2.177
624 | 2.299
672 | 2.254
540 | 2.146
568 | 2.304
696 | 2.309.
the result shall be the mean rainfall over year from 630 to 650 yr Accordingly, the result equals 2.29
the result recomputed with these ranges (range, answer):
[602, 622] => 2.34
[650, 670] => 2.29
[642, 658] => 2.3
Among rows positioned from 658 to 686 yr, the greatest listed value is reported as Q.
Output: 2.395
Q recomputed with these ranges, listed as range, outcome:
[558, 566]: 2.454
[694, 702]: 2.338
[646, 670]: 2.408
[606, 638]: 2.439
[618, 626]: 2.299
